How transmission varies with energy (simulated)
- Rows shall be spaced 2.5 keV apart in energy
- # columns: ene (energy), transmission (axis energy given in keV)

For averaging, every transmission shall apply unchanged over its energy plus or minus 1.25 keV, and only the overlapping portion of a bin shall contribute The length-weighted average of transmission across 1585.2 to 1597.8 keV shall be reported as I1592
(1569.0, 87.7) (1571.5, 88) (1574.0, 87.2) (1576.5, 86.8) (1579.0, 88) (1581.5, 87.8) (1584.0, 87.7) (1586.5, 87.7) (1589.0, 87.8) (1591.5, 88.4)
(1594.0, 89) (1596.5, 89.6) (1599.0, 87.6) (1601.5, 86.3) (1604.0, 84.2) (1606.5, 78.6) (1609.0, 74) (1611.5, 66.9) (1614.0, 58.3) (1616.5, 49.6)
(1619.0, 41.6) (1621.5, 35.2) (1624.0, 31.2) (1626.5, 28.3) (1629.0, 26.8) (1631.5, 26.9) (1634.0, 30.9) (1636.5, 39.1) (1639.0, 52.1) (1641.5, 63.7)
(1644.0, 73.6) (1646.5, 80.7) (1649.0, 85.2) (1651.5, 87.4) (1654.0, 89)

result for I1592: 88.5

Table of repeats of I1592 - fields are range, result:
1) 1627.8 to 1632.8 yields 26.9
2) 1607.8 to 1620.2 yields 58.1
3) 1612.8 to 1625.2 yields 43.2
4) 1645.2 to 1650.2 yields 82.8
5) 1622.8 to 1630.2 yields 28.8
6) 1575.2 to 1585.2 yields 87.6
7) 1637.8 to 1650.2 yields 71.1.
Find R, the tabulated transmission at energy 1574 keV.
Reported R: 87.2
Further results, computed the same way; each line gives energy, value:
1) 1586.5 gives 87.7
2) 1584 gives 87.7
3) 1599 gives 87.6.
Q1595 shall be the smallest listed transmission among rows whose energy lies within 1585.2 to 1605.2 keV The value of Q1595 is 84.2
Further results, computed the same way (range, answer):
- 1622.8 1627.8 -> 28.3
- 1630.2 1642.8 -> 26.9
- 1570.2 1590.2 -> 86.8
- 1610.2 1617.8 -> 49.6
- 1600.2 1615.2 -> 58.3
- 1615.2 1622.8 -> 35.2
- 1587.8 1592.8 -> 87.8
